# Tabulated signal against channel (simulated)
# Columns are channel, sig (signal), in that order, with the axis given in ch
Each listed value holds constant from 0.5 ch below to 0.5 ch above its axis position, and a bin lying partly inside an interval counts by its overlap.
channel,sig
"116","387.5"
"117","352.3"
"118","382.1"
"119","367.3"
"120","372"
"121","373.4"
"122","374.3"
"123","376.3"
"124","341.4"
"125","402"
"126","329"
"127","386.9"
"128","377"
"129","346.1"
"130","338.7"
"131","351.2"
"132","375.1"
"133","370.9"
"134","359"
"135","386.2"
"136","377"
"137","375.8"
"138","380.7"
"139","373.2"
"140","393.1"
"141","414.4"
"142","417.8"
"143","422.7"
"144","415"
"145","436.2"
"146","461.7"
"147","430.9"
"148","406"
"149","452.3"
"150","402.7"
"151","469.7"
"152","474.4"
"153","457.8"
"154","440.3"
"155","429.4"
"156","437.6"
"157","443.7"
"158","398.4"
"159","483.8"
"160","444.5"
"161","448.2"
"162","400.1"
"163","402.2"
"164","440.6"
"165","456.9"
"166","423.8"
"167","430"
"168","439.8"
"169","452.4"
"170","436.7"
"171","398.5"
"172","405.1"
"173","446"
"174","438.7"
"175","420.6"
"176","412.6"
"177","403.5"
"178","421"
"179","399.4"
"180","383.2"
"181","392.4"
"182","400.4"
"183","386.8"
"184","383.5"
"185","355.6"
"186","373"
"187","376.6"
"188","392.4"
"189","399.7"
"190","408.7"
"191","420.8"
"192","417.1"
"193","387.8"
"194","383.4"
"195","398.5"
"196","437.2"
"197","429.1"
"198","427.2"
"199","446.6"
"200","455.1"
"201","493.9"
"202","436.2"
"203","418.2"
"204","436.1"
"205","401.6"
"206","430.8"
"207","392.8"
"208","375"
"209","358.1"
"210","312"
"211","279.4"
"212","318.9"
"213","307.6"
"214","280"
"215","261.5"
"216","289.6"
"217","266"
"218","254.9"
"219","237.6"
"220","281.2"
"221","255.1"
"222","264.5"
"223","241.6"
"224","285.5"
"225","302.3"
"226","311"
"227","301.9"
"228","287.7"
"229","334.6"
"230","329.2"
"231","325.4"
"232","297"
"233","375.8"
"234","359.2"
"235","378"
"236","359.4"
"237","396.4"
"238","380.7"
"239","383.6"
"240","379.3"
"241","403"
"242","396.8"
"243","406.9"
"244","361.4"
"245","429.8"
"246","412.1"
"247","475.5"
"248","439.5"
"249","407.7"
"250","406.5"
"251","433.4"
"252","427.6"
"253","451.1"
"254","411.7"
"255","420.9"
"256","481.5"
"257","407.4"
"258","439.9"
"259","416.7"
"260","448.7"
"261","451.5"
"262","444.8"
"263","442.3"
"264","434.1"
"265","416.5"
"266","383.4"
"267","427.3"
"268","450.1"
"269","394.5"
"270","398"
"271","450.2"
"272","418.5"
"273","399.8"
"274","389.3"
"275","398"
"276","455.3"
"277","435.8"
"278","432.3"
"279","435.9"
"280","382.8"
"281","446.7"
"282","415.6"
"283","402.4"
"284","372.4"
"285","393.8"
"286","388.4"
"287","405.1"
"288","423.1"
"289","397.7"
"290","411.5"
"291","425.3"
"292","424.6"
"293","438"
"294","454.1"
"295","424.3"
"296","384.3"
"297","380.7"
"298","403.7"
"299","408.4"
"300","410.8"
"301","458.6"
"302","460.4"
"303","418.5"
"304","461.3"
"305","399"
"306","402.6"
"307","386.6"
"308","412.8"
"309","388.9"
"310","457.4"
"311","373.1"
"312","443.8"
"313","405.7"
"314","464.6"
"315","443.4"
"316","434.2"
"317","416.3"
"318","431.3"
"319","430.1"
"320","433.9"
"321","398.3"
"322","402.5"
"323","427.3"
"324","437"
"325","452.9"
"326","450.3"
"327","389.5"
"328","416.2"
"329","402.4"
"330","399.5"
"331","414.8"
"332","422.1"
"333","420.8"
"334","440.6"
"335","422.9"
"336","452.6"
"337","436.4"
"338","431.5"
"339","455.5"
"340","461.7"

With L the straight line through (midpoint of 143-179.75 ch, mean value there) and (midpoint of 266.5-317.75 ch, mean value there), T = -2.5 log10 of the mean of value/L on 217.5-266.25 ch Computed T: 0.131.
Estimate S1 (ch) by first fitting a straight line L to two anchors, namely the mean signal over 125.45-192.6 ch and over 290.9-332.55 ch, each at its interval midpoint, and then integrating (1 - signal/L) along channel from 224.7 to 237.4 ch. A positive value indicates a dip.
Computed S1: 2.44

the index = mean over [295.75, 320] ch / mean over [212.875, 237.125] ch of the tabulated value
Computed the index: 1.39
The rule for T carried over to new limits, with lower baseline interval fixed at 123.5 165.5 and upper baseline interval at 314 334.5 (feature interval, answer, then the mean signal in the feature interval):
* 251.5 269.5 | -0.03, 431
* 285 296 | 0.01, 416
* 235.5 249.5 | 0.04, 402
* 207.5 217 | 0.33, 307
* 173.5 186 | 0.03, 399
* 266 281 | 0.00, 419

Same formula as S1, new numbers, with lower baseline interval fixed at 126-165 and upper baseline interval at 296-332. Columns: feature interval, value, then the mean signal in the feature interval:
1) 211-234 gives 6.8 ch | 293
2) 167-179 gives -0.3 ch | 424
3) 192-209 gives -0.3 ch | 420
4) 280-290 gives 0.3 ch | 404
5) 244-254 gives -0.3 ch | 427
